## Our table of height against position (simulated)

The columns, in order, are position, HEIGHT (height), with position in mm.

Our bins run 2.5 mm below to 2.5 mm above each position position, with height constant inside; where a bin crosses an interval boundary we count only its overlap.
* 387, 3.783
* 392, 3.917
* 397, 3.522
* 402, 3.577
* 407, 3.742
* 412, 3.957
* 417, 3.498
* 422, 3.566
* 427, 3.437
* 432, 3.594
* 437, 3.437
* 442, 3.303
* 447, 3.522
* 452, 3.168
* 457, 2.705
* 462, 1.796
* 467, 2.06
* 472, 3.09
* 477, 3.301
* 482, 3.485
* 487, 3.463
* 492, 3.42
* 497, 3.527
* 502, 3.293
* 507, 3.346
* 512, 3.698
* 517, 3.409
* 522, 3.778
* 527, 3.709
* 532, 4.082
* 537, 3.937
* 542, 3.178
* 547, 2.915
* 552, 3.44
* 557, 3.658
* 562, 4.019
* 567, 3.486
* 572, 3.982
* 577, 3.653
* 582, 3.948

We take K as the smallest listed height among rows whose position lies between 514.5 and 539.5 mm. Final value 3.409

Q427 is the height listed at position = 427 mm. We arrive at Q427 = 3.437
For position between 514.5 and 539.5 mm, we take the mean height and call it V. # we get 3.78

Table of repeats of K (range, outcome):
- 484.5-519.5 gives 3.293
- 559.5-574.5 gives 3.486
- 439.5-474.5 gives 1.796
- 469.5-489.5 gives 3.09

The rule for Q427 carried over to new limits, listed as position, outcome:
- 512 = 3.698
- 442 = 3.303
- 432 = 3.594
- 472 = 3.09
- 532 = 4.082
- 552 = 3.44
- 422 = 3.566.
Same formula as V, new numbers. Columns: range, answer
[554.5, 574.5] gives 3.79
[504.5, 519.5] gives 3.48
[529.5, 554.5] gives 3.51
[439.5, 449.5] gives 3.41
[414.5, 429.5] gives 3.5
